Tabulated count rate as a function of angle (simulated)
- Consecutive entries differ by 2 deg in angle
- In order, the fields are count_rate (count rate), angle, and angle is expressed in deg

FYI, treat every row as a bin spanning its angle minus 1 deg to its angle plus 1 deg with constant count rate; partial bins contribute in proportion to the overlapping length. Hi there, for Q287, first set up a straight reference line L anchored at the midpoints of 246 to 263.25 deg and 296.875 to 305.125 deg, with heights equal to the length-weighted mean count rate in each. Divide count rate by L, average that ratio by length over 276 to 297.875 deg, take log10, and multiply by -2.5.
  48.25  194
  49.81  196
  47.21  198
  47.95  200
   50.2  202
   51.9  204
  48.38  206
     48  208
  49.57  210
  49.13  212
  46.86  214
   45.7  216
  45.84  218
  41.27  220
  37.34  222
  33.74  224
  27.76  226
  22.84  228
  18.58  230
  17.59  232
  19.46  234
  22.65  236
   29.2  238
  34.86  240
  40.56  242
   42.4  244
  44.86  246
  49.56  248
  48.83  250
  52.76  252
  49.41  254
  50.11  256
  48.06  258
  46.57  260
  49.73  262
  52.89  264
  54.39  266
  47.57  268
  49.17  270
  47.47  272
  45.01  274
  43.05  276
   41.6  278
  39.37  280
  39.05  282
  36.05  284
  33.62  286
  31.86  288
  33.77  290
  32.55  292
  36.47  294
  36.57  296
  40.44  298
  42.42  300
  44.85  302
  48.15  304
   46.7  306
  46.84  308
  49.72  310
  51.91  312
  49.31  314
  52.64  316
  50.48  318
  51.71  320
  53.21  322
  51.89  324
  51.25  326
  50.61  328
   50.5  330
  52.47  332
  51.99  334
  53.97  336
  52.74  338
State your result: 0.237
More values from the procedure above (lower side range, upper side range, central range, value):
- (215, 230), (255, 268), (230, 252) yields 0.22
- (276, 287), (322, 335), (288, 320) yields 0.02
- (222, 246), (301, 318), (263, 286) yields -0.13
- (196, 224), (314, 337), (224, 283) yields 0.20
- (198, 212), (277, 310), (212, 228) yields 0.21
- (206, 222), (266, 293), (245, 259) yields -0.15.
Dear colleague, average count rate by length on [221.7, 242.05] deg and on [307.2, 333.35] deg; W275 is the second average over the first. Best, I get 1.91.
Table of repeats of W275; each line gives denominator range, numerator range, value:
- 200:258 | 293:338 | 1.20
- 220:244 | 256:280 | 1.65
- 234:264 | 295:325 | 1.11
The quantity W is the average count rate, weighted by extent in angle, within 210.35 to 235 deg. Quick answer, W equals 34.3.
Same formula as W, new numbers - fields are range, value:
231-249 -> 33.5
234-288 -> 43.1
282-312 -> 40.4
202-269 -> 41.6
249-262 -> 49.3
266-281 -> 45.4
